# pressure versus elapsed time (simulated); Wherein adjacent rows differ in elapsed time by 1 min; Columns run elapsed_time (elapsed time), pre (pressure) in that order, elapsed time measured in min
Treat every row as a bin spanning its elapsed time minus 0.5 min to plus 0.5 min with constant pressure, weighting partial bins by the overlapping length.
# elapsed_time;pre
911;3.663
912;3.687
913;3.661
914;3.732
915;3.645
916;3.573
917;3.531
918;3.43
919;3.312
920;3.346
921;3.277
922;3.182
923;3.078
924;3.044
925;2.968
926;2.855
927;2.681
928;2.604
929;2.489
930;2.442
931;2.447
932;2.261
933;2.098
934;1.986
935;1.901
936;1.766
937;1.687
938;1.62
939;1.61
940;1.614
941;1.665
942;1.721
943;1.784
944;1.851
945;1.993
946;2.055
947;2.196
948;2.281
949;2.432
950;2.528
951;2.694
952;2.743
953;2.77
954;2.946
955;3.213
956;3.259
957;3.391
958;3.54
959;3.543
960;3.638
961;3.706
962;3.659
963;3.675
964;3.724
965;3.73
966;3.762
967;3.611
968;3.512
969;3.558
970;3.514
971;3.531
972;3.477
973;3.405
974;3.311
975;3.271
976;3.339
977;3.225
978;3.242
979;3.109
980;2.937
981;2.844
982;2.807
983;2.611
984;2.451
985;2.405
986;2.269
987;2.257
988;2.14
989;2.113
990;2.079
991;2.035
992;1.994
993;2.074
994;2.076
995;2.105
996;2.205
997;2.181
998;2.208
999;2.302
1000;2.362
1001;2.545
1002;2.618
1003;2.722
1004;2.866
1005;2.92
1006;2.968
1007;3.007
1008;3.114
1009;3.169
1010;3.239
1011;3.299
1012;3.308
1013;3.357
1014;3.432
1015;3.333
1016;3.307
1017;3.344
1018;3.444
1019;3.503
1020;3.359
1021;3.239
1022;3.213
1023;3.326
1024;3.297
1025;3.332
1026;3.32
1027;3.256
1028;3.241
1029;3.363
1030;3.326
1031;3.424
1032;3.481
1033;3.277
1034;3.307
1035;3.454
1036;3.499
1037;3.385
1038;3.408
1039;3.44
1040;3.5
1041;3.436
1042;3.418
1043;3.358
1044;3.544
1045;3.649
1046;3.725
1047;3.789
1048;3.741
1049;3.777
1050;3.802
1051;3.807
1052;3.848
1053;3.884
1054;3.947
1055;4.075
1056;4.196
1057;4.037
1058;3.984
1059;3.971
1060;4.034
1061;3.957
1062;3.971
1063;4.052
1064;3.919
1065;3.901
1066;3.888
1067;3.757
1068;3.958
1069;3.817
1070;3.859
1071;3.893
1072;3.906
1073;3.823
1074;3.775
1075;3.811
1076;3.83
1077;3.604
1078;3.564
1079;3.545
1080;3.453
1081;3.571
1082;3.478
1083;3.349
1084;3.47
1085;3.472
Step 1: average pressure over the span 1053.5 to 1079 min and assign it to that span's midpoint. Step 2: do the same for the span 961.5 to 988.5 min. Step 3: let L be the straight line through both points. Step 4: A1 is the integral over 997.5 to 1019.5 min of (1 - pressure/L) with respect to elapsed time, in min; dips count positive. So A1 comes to 2.7 min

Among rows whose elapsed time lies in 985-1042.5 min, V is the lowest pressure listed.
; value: 1.994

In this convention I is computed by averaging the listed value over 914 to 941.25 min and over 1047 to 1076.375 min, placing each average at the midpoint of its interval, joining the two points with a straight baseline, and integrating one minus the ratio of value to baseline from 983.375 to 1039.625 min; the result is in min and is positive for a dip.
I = 8.5 min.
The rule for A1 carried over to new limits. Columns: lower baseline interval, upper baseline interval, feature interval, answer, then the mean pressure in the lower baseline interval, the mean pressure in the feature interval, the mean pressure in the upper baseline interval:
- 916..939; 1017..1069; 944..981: -2.74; 2.63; 3.16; 3.62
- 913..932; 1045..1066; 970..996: 5.73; 3.08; 2.69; 3.91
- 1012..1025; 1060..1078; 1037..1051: 0.09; 3.34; 3.58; 3.86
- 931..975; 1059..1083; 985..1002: 5.00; 2.77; 2.2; 3.79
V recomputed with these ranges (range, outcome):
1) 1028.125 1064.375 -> 3.277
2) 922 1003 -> 1.61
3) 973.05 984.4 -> 2.451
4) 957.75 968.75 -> 3.512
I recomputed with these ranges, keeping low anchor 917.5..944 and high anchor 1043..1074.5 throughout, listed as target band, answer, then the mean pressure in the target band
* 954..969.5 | -4.4 min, 3.55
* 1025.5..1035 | 0.6 min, 3.34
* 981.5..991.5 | 2.4 min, 2.32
